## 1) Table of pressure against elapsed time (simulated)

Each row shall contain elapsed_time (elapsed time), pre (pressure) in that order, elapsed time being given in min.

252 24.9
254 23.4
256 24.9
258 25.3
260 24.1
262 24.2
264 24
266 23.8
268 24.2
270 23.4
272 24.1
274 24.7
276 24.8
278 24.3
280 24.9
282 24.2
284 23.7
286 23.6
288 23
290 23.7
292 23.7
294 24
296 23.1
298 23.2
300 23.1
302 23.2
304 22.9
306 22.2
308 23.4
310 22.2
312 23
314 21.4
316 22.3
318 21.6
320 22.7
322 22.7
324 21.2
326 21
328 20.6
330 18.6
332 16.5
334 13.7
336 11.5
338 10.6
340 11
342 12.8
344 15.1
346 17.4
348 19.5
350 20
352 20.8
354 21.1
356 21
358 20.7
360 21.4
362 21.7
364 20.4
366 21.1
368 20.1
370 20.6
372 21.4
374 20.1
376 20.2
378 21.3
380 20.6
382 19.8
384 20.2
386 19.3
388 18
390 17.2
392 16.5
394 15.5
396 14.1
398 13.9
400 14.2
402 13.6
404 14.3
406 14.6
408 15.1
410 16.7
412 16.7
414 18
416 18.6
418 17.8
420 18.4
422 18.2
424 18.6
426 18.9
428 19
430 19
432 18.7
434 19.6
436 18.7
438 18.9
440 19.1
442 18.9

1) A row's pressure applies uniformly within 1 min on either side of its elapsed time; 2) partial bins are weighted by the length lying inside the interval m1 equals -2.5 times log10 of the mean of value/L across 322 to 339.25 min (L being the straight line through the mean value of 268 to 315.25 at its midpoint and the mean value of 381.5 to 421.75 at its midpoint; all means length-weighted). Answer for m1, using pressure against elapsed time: 0.24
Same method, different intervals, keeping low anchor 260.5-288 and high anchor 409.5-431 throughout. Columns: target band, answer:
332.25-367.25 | 0.19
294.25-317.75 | 0.00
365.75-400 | 0.06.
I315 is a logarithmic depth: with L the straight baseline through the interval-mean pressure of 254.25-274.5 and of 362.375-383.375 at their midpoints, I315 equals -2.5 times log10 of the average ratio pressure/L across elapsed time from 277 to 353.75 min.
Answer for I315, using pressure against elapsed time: 0.10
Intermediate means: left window 24.2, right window 20.6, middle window 20.6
